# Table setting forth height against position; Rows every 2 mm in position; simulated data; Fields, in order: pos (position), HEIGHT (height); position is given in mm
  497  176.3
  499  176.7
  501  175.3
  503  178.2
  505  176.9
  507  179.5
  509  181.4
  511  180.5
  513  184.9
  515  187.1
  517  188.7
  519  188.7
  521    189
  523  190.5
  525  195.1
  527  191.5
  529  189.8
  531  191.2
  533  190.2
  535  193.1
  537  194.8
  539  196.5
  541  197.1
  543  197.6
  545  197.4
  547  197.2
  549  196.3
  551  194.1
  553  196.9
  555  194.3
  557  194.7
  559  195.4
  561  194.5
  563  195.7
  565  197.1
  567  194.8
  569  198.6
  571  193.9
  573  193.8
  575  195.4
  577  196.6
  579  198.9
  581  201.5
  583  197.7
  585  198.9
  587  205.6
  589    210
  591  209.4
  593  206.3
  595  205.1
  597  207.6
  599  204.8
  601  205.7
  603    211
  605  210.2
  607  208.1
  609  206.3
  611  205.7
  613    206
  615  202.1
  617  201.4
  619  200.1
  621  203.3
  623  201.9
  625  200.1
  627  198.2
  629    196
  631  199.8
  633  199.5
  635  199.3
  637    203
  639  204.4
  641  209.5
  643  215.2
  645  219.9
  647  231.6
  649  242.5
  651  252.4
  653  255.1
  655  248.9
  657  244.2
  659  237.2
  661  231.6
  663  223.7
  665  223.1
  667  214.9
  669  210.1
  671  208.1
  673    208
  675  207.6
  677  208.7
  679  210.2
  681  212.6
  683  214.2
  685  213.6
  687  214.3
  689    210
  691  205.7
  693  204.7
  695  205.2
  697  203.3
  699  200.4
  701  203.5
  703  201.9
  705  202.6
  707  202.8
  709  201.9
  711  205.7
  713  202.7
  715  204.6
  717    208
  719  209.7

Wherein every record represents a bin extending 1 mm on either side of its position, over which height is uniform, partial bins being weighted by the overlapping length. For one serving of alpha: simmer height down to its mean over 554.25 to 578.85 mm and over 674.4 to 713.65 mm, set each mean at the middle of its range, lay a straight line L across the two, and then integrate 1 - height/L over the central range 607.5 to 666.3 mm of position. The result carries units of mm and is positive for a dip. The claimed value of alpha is -4.1 mm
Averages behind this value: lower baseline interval 196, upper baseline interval 207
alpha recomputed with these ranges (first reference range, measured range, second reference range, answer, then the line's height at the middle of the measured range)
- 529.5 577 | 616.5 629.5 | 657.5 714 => 0.2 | 203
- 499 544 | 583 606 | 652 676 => 0.1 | 207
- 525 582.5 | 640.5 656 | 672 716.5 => -2.5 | 203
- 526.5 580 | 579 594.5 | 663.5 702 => -0.4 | 199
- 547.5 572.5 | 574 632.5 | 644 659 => 3.7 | 217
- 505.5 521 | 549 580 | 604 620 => -0.1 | 195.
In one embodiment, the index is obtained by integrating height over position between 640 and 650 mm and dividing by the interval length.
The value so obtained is 224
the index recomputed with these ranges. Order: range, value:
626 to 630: 197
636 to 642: 206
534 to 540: 195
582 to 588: 201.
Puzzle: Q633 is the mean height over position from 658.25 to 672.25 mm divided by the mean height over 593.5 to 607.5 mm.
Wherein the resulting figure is 1.1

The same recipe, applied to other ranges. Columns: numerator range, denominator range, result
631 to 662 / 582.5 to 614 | 1.09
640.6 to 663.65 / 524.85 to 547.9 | 1.21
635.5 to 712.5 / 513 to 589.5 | 1.11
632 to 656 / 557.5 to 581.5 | 1.14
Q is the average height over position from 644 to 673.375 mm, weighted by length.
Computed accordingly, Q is 231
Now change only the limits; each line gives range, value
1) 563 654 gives 207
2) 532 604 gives 199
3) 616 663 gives 217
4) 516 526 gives 190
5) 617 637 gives 200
